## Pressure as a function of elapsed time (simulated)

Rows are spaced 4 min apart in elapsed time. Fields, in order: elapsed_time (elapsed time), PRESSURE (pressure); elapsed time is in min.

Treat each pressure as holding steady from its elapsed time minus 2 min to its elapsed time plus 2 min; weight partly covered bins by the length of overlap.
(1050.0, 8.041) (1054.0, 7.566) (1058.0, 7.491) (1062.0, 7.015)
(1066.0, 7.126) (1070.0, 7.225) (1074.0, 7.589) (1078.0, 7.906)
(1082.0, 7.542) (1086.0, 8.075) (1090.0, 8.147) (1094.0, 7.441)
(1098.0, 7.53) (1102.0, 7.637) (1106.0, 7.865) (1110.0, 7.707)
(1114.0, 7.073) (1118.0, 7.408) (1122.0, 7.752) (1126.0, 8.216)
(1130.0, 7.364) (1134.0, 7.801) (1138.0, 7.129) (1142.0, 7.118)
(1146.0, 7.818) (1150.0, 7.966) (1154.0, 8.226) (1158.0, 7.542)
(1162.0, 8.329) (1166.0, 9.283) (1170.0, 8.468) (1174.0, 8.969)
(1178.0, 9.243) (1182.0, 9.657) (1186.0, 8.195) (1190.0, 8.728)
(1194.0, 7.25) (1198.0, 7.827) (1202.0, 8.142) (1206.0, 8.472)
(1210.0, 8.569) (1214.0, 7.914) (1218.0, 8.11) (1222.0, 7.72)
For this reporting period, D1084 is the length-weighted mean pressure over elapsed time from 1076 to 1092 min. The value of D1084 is 7.92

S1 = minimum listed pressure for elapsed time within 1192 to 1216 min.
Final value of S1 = 7.25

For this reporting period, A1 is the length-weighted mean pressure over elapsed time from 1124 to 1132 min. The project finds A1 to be 7.79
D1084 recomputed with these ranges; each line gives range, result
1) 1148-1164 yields 8.02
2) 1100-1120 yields 7.54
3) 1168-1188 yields 8.91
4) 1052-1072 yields 7.28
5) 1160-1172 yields 8.69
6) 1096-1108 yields 7.68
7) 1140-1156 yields 7.78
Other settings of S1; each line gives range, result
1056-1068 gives 7.015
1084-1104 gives 7.441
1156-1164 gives 7.542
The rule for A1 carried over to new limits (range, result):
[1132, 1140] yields 7.46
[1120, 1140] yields 7.65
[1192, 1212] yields 8.05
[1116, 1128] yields 7.79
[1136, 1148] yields 7.35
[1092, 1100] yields 7.49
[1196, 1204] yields 7.98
